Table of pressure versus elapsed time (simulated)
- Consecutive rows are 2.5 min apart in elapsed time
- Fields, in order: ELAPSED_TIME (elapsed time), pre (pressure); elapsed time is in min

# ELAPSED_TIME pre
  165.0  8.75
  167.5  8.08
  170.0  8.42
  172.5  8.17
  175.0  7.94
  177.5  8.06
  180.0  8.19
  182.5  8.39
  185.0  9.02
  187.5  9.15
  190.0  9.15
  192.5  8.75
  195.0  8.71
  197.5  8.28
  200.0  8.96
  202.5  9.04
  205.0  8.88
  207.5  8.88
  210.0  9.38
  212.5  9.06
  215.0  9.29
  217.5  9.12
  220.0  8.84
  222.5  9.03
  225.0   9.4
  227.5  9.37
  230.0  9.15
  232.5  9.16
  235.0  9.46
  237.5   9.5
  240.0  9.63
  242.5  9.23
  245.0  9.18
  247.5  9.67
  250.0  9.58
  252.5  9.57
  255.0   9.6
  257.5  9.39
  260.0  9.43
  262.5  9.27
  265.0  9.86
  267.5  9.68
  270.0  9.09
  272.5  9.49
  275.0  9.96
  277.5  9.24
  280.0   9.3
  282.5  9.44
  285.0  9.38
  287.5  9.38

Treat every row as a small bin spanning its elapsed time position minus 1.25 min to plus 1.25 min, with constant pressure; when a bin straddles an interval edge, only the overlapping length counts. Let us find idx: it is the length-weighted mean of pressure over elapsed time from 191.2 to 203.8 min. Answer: 8.75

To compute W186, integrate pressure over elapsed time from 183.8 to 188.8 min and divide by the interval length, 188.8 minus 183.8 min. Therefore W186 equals 9.09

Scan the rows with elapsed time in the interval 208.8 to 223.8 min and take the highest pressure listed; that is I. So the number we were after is 9.38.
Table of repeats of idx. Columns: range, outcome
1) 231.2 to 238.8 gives 9.37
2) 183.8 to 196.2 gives 8.96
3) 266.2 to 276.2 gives 9.55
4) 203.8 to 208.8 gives 8.89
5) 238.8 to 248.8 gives 9.43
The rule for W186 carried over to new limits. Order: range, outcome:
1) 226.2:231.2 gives 9.26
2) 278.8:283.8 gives 9.37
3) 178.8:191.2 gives 8.78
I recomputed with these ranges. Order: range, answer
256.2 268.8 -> 9.86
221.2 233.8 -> 9.4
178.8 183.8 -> 8.39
